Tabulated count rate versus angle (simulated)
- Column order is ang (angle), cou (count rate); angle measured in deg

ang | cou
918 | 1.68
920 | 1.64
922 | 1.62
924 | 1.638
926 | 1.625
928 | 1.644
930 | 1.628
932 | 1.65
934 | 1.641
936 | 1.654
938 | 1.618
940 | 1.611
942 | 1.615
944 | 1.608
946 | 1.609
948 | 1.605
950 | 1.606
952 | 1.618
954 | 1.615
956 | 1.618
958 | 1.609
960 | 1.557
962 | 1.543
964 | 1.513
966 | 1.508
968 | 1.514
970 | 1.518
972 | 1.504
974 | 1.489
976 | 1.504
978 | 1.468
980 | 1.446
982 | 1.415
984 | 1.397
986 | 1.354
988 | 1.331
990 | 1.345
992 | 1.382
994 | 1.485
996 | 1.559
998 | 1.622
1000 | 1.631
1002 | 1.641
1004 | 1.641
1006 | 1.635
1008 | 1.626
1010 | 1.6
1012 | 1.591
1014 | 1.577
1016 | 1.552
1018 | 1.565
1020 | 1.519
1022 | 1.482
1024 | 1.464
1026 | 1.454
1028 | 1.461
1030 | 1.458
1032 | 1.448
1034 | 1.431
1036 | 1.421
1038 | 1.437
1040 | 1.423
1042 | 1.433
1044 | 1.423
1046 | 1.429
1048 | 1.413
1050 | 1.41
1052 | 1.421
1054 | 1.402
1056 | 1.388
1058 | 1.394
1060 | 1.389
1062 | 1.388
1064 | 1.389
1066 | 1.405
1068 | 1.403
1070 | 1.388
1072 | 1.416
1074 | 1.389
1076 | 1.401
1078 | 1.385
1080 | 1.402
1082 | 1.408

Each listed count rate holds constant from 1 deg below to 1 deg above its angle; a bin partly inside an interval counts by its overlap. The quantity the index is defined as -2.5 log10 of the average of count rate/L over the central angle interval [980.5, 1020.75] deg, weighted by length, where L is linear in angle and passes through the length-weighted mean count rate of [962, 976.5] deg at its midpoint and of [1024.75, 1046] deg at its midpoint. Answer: -0.03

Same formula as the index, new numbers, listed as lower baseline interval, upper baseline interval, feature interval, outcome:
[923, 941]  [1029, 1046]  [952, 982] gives 0.03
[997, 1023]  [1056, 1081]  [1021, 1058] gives 0.04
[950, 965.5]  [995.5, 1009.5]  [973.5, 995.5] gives 0.13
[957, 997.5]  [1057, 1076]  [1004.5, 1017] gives -0.11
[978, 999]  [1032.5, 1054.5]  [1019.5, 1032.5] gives -0.03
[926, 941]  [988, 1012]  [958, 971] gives 0.04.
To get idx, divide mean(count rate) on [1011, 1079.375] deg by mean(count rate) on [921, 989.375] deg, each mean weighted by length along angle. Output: 0.9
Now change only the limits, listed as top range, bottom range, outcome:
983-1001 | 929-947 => 0.90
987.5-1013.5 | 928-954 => 0.96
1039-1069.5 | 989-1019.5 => 0.90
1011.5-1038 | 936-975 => 0.95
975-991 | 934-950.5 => 0.87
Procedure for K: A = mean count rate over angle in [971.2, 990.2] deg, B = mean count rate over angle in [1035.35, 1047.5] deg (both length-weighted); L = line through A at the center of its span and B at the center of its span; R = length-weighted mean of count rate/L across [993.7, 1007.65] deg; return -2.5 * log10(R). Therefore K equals -0.13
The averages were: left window 1.43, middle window 1.61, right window 1.43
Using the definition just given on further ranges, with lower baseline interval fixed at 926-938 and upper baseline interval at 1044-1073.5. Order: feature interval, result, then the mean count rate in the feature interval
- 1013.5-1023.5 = -0.04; 1.53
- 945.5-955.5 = 0.00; 1.61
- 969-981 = 0.05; 1.49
